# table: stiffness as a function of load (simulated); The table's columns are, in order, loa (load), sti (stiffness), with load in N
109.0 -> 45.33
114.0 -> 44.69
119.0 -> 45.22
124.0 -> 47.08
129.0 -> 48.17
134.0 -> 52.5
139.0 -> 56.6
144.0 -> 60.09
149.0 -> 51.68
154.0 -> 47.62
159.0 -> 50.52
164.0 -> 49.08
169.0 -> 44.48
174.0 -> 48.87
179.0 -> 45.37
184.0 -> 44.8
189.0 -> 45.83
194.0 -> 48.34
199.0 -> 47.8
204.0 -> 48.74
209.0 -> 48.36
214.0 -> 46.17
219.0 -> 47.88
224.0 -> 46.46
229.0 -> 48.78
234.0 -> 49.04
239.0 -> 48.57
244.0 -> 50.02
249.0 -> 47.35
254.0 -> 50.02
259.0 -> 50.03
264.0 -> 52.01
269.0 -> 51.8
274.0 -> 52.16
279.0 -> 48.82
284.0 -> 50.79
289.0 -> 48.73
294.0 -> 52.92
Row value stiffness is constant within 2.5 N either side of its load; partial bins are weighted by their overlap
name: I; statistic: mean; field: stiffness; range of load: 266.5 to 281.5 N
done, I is 50.9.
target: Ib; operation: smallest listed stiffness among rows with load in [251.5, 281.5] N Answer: 48.82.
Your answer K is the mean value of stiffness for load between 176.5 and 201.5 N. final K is 46.4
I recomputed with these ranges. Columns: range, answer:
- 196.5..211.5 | 48.3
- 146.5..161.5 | 49.9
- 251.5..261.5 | 50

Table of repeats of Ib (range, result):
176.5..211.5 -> 44.8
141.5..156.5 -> 47.62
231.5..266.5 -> 47.35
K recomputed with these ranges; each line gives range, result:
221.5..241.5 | 48.2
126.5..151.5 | 53.8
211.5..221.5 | 47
